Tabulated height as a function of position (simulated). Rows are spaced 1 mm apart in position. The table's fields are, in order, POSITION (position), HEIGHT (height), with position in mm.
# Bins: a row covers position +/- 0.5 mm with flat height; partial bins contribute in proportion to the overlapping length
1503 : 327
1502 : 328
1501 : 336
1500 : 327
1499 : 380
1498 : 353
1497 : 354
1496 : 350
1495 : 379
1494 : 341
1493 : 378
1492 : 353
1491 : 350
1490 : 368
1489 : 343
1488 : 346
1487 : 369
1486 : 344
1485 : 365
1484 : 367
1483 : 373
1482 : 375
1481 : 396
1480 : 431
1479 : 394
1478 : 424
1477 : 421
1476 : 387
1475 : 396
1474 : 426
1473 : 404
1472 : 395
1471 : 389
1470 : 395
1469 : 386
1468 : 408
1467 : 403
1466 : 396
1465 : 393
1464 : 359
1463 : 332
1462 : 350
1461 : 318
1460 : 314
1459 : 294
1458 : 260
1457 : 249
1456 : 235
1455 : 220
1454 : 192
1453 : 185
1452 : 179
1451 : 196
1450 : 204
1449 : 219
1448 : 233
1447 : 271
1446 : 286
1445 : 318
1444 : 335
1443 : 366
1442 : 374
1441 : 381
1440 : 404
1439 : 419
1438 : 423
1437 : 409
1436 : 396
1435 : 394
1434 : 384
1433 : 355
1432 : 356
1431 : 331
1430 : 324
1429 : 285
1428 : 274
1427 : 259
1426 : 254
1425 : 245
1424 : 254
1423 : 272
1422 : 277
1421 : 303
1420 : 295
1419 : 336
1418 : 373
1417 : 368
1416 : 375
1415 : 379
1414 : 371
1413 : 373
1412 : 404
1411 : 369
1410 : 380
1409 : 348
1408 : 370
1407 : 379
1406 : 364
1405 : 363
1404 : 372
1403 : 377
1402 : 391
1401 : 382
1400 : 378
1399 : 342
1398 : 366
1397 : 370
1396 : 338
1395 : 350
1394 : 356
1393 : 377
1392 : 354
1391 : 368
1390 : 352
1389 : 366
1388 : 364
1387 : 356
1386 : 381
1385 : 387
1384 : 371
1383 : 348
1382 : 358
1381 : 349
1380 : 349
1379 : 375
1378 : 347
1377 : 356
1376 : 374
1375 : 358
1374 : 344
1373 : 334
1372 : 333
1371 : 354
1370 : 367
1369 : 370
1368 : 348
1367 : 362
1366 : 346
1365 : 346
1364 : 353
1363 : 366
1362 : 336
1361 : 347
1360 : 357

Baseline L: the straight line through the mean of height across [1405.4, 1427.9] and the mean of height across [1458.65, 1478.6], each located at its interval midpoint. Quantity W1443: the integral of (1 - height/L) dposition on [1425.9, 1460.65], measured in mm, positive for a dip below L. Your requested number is 5.2 mm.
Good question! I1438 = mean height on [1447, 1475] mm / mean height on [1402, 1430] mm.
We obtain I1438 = 0.92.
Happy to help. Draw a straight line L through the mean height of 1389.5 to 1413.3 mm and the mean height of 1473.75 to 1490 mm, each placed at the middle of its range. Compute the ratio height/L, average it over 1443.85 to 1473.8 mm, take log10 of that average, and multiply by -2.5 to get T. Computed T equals 0.24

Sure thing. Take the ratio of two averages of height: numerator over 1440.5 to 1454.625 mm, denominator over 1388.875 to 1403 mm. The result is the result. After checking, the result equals 0.73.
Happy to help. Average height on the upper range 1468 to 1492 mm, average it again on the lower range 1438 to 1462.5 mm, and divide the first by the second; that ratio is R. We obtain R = 1.34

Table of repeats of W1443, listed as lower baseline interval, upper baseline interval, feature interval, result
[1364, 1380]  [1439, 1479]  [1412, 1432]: 1.3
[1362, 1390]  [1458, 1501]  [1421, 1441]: 1.7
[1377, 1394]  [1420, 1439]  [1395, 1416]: -1.6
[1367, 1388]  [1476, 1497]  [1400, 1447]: 2.1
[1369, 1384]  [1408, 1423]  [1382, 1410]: -1.0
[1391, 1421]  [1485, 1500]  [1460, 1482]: -1.8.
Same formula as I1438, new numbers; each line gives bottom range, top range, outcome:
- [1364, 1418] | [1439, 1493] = 0.93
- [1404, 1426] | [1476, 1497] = 1.09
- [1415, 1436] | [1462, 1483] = 1.23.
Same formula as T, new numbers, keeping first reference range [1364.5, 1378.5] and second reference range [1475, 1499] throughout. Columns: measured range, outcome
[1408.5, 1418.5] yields -0.04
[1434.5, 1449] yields 0.04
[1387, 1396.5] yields -0.01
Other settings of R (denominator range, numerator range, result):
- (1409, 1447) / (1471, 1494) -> 1.11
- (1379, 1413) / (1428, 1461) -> 0.83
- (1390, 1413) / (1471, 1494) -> 1.04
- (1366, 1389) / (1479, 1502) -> 1.01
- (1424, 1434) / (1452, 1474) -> 1.09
